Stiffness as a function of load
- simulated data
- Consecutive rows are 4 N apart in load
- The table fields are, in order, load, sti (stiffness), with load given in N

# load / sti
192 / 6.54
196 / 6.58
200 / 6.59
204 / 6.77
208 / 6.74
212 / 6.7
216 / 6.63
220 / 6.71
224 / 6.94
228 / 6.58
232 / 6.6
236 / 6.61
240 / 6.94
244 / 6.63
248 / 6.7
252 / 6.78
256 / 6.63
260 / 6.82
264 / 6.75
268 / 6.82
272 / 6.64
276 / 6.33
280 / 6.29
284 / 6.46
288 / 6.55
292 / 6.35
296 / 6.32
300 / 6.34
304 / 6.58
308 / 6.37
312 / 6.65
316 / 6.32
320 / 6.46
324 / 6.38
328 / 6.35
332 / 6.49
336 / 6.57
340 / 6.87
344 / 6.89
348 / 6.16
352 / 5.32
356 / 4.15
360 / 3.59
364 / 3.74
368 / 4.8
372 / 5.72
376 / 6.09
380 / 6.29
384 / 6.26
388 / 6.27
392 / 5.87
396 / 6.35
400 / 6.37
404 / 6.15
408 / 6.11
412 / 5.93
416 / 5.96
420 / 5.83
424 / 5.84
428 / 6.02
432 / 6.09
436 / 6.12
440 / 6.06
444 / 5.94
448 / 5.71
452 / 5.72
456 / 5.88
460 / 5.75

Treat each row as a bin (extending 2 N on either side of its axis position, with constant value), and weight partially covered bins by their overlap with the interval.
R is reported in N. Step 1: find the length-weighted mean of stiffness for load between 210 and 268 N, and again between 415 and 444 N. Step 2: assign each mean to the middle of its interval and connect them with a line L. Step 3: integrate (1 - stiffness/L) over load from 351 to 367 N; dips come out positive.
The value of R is 5.3 N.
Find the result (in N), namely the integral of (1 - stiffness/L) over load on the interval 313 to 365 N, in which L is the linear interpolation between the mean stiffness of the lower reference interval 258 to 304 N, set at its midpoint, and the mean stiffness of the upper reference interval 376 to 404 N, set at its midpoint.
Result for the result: 4.2 N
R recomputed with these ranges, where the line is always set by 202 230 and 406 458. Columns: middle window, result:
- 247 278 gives -0.6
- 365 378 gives 1.6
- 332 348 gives -1.0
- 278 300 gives 0.2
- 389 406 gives -0.4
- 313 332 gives -0.2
